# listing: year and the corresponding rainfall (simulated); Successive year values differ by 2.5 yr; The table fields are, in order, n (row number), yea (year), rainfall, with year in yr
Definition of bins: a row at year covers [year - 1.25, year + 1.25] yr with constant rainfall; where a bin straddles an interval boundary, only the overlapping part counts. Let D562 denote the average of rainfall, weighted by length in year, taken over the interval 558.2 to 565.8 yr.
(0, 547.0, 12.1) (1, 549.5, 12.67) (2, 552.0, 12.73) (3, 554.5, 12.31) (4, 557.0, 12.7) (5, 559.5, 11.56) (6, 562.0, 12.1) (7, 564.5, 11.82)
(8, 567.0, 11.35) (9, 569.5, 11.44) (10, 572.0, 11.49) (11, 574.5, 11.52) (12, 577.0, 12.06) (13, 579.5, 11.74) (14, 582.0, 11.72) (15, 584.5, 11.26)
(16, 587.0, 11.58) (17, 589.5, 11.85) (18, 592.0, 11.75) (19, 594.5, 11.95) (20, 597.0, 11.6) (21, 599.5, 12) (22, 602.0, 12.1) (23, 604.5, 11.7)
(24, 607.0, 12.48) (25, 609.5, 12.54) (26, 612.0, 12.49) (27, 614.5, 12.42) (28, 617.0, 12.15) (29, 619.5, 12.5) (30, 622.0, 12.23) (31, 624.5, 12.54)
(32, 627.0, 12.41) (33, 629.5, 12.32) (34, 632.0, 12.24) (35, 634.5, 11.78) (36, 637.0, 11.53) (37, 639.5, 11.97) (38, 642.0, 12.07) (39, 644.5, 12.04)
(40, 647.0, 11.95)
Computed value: 11.8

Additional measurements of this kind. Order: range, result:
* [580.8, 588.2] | 11.5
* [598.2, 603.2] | 12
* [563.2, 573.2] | 11.5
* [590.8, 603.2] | 11.9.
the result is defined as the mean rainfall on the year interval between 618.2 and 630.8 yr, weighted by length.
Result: 12.4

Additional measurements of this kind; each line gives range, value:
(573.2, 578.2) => 11.8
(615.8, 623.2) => 12.3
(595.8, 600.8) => 11.8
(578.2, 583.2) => 11.7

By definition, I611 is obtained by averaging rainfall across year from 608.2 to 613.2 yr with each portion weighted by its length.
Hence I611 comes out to 12.5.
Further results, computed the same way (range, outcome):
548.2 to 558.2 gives 12.6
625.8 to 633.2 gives 12.3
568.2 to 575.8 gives 11.5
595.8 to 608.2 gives 12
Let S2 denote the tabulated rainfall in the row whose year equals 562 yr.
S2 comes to 12.1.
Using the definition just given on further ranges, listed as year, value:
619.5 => 12.5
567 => 11.35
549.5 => 12.67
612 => 12.49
